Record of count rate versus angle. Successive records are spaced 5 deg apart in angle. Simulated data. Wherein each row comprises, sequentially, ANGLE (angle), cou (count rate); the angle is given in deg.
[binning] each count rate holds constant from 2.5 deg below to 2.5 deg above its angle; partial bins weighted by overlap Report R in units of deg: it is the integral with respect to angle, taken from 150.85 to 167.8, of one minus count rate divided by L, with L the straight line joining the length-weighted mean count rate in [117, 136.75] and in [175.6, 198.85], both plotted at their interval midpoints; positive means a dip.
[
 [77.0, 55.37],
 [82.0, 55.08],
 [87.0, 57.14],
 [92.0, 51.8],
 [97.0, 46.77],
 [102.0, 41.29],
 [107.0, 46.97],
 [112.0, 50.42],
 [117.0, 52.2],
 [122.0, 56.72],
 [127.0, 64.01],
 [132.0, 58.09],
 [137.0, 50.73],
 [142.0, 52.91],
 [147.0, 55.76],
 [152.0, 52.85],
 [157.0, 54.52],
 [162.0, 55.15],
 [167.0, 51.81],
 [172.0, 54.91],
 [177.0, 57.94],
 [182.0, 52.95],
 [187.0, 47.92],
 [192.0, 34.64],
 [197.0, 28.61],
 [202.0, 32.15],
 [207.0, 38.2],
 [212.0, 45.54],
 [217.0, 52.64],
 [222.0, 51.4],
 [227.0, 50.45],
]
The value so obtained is -1.1 deg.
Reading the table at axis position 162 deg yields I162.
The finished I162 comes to 55.15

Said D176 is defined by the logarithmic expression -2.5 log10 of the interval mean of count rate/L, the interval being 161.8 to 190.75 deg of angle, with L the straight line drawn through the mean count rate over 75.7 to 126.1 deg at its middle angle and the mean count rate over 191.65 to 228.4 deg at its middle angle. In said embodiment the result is -0.17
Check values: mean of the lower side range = 51.7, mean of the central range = 52.5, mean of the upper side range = 41.9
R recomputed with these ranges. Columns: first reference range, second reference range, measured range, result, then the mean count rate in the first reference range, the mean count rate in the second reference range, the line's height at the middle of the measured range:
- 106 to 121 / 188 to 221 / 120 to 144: -3.9 deg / 50.8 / 39.6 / 48.6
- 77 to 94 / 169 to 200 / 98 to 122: 1.8 deg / 54.9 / 46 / 52.7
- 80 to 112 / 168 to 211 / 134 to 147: -1.6 deg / 49.8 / 43.8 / 46.9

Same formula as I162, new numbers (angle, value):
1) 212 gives 45.54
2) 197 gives 28.61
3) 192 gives 34.64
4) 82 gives 55.08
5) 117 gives 52.2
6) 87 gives 57.14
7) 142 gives 52.91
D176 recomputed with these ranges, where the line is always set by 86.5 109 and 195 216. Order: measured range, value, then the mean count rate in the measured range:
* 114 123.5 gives -0.17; 54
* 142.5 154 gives -0.25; 54.1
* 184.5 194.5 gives -0.06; 41.3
